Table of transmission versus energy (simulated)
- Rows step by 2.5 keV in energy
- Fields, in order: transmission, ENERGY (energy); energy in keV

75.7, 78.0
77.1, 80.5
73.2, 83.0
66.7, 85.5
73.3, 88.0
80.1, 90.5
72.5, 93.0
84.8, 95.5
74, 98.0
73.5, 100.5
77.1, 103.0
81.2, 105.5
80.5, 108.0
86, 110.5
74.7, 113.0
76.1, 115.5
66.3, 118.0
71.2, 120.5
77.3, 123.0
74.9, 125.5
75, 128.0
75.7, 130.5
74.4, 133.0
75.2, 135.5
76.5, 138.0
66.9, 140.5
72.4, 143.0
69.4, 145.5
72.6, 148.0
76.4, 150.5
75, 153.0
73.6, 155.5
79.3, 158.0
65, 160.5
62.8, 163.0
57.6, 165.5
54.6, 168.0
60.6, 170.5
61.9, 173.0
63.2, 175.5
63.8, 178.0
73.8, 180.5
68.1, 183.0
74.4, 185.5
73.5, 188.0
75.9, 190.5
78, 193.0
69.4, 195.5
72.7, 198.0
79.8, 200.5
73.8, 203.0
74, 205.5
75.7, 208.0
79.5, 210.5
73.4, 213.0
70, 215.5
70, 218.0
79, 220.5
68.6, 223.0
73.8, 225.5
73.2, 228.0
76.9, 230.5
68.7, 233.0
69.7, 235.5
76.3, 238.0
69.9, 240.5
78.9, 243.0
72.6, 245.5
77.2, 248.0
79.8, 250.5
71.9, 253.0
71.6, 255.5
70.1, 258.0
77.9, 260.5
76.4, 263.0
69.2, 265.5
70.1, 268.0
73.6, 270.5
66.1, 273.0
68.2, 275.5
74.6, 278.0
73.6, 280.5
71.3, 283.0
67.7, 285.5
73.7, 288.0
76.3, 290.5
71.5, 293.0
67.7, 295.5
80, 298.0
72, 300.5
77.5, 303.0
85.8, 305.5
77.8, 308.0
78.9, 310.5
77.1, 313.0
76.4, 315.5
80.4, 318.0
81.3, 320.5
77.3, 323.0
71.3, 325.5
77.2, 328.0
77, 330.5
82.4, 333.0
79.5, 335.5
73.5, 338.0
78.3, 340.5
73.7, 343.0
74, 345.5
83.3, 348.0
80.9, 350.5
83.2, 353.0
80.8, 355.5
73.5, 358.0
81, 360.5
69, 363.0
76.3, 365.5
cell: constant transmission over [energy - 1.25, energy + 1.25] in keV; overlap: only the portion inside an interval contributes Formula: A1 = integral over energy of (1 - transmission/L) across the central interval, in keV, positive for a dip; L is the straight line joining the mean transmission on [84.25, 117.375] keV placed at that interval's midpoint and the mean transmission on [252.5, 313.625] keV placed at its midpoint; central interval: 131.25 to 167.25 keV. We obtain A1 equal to 2.3 keV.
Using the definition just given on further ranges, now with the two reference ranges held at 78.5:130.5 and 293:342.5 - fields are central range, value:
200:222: 0.5 keV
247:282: 1.8 keV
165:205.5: 3.8 keV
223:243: 1.0 keV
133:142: 0.3 keV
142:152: 0.4 keV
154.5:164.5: 0.8 keV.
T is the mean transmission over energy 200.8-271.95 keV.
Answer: 73.7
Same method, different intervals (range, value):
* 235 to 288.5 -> 72.8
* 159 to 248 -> 70.9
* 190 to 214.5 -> 75.1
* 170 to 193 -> 69.1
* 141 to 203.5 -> 69.8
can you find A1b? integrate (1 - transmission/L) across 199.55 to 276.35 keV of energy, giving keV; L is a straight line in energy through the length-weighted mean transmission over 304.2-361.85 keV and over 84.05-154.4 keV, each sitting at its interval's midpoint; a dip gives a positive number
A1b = 3.5 keV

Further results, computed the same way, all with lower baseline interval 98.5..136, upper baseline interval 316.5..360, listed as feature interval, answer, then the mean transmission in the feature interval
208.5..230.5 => 0.9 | 73.7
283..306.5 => 1.0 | 74.4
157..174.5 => 3.1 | 62.9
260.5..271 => 0.6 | 72.9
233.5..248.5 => 0.7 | 73.7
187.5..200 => 0.4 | 74.3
